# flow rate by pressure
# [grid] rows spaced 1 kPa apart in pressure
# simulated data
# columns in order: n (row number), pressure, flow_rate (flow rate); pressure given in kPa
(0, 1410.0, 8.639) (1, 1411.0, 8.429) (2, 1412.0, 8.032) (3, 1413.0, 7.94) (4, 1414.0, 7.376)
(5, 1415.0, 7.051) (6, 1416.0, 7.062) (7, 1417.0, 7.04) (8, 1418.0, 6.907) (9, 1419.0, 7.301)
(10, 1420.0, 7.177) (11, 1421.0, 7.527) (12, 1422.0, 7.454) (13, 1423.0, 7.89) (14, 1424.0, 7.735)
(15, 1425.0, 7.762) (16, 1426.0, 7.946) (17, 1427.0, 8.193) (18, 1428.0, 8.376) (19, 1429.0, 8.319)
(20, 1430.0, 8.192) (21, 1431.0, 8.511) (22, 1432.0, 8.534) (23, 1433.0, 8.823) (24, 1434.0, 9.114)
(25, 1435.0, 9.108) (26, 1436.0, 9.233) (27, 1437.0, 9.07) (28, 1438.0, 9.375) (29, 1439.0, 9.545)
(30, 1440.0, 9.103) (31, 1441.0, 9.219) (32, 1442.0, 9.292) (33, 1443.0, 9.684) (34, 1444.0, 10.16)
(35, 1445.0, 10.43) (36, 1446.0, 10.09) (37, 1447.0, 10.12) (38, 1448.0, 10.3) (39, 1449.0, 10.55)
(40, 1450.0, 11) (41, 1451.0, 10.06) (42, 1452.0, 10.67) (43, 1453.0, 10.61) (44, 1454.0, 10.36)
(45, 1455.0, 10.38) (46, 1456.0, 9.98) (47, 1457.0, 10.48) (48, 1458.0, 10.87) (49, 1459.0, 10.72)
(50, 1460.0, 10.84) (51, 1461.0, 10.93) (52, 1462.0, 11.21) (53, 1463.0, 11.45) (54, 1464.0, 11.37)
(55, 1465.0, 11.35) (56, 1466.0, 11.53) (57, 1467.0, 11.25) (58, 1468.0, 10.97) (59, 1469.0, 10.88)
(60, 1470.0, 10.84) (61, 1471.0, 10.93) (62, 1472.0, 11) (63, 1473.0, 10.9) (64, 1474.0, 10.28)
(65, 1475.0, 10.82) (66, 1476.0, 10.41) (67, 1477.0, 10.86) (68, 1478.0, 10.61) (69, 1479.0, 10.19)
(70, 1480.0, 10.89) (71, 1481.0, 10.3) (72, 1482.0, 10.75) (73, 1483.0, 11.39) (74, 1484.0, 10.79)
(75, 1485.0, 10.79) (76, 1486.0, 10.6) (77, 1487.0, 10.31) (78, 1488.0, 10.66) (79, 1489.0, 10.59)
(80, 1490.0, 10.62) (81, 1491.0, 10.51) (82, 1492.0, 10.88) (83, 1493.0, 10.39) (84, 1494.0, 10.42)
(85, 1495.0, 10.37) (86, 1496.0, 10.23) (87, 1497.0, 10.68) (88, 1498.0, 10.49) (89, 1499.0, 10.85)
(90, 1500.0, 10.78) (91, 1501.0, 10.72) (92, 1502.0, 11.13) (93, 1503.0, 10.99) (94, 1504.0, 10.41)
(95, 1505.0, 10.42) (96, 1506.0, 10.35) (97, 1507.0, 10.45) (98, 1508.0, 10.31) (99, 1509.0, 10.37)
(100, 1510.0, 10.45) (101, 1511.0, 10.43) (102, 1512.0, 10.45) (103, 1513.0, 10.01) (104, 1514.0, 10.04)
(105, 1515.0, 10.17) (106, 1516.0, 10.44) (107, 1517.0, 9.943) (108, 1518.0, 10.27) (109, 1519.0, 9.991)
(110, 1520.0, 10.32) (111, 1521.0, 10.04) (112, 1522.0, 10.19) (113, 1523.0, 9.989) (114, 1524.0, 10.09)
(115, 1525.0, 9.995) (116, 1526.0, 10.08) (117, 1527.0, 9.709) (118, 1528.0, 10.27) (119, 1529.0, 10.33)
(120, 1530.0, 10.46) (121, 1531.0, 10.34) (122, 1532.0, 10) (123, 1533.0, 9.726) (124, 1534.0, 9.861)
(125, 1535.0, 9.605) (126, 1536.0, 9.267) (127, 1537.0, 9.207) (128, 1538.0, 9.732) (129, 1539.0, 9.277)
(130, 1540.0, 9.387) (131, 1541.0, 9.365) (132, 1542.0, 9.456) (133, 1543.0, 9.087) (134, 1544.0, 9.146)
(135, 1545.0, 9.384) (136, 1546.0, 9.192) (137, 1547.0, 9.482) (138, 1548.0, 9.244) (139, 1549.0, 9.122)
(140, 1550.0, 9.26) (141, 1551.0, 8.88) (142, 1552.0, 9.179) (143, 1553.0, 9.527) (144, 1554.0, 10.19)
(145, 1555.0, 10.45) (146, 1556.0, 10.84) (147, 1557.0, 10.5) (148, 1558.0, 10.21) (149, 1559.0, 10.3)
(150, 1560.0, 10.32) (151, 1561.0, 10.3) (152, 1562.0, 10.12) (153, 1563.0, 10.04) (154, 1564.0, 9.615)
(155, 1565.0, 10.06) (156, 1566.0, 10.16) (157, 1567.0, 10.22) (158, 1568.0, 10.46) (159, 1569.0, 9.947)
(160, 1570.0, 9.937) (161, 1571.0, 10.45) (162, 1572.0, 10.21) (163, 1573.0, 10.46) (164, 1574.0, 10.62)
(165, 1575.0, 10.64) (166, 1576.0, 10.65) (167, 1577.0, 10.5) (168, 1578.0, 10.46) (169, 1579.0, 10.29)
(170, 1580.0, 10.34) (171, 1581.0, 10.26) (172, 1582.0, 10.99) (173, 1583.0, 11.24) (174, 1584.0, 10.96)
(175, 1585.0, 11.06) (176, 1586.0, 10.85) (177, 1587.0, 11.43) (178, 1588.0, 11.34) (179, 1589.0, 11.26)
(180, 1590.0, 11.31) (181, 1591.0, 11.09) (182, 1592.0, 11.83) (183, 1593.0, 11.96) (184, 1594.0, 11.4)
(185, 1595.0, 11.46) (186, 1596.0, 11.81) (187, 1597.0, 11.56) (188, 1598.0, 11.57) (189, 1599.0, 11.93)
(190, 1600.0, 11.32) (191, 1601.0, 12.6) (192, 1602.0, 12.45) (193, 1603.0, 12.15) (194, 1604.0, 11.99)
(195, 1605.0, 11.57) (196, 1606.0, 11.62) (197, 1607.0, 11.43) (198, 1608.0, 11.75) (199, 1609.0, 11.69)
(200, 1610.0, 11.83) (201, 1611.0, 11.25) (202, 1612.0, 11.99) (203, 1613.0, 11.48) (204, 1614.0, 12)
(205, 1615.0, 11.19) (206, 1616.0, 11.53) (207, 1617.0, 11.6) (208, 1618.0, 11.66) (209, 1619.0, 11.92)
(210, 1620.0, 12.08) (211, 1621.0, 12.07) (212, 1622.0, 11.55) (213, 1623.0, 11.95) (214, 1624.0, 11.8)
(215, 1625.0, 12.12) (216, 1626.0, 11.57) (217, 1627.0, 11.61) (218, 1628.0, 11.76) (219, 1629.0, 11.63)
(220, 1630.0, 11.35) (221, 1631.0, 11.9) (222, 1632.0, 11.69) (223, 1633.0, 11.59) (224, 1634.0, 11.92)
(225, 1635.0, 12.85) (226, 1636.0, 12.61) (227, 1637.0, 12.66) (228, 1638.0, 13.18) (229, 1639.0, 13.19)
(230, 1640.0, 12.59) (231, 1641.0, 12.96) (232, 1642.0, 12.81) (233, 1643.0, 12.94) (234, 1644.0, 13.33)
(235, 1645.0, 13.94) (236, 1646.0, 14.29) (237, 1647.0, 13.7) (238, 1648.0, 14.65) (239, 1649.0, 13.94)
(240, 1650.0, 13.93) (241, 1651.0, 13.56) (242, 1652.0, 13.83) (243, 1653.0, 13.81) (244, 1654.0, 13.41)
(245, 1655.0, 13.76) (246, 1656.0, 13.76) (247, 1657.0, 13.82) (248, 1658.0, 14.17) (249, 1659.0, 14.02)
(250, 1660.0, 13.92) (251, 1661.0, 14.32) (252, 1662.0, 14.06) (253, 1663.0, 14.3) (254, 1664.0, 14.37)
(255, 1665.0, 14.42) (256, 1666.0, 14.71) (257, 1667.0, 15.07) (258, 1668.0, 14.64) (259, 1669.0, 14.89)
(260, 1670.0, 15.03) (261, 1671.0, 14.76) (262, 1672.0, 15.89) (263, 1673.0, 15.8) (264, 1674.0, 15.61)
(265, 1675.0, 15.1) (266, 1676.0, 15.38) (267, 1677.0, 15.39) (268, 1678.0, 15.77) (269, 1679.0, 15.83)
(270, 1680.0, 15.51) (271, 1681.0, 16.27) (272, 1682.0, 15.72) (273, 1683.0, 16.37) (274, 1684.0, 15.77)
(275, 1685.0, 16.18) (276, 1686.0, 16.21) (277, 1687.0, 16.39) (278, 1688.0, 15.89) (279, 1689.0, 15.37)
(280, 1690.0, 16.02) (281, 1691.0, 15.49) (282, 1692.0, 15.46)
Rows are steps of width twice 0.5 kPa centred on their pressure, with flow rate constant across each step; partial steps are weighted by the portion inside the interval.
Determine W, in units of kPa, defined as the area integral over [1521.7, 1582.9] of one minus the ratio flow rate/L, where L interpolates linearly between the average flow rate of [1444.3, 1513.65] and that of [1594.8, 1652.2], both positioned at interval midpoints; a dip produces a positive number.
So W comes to 8.0 kPa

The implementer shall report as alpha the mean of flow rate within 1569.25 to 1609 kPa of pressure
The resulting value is 11.2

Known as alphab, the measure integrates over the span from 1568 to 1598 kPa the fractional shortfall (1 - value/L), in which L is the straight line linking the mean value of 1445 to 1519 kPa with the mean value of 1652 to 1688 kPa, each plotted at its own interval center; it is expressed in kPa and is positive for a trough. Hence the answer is 4.76 kPa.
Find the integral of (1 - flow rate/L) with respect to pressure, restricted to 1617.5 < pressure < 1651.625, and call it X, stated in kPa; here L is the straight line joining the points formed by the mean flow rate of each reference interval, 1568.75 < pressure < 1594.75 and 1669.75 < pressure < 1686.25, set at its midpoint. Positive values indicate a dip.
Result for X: 2.4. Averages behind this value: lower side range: 10.8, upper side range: 15.7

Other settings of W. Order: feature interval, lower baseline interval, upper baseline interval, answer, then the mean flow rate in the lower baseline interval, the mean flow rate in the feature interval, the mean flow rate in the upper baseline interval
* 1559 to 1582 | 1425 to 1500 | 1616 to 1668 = 3.13 kPa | 10.2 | 10.3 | 13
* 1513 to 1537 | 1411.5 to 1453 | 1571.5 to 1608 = 0.43 kPa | 8.74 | 10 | 11.2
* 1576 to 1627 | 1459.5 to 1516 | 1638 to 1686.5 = 6.55 kPa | 10.7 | 11.5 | 14.5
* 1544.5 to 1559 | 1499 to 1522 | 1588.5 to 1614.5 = 1.70 kPa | 10.4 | 9.7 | 11.7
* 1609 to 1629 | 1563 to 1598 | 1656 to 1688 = 1.40 kPa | 10.8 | 11.7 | 15.1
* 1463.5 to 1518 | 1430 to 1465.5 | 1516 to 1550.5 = -4.10 kPa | 10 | 10.6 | 9.74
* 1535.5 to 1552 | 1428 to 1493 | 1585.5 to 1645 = 2.78 kPa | 10.3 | 9.28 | 11.9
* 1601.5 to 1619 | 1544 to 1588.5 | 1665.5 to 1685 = 0.85 kPa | 10.2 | 11.7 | 15.5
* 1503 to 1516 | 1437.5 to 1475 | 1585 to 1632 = 0.67 kPa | 10.5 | 10.4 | 11.7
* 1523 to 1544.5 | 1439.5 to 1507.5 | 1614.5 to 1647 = 2.86 kPa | 10.6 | 9.74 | 12.3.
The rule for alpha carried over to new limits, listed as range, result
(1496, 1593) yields 10.2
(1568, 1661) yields 12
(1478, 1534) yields 10.4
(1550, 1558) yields 9.91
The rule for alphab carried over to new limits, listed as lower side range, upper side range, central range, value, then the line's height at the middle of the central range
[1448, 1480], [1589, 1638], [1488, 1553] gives 6.46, 11.2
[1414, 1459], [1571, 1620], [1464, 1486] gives -2.93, 9.58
